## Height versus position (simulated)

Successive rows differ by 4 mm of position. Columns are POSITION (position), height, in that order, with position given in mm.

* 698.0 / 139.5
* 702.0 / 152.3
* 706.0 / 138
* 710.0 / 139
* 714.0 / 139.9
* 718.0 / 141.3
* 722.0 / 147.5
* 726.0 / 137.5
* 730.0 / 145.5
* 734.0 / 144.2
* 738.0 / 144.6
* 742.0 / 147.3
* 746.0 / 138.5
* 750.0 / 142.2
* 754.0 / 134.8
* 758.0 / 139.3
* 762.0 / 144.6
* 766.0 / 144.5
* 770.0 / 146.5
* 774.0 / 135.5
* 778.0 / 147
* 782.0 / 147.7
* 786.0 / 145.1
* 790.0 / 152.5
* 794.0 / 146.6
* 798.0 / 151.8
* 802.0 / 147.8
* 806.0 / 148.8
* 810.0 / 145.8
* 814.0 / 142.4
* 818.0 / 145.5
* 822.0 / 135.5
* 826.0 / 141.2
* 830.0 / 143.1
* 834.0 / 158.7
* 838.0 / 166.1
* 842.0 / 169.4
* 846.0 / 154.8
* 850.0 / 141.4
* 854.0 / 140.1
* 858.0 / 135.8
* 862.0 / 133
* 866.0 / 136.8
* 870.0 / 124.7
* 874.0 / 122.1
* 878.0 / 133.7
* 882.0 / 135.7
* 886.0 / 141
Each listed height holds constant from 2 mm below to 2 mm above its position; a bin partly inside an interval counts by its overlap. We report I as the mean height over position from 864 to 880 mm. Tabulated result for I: 129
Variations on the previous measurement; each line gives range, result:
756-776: 142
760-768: 145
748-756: 138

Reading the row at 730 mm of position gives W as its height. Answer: 145.5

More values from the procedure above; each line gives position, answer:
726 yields 137.5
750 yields 142.2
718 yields 141.3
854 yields 140.1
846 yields 154.8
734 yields 144.2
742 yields 147.3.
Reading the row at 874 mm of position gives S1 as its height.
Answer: 122.1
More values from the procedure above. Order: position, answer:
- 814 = 142.4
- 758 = 139.3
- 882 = 135.7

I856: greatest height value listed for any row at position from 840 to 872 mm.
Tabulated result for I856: 169.4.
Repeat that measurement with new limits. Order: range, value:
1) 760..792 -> 152.5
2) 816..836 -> 158.7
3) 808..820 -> 145.8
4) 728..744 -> 147.3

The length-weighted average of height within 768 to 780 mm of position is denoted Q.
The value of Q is 143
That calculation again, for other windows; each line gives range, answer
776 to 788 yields 147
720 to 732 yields 144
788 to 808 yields 150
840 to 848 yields 162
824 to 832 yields 142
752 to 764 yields 140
